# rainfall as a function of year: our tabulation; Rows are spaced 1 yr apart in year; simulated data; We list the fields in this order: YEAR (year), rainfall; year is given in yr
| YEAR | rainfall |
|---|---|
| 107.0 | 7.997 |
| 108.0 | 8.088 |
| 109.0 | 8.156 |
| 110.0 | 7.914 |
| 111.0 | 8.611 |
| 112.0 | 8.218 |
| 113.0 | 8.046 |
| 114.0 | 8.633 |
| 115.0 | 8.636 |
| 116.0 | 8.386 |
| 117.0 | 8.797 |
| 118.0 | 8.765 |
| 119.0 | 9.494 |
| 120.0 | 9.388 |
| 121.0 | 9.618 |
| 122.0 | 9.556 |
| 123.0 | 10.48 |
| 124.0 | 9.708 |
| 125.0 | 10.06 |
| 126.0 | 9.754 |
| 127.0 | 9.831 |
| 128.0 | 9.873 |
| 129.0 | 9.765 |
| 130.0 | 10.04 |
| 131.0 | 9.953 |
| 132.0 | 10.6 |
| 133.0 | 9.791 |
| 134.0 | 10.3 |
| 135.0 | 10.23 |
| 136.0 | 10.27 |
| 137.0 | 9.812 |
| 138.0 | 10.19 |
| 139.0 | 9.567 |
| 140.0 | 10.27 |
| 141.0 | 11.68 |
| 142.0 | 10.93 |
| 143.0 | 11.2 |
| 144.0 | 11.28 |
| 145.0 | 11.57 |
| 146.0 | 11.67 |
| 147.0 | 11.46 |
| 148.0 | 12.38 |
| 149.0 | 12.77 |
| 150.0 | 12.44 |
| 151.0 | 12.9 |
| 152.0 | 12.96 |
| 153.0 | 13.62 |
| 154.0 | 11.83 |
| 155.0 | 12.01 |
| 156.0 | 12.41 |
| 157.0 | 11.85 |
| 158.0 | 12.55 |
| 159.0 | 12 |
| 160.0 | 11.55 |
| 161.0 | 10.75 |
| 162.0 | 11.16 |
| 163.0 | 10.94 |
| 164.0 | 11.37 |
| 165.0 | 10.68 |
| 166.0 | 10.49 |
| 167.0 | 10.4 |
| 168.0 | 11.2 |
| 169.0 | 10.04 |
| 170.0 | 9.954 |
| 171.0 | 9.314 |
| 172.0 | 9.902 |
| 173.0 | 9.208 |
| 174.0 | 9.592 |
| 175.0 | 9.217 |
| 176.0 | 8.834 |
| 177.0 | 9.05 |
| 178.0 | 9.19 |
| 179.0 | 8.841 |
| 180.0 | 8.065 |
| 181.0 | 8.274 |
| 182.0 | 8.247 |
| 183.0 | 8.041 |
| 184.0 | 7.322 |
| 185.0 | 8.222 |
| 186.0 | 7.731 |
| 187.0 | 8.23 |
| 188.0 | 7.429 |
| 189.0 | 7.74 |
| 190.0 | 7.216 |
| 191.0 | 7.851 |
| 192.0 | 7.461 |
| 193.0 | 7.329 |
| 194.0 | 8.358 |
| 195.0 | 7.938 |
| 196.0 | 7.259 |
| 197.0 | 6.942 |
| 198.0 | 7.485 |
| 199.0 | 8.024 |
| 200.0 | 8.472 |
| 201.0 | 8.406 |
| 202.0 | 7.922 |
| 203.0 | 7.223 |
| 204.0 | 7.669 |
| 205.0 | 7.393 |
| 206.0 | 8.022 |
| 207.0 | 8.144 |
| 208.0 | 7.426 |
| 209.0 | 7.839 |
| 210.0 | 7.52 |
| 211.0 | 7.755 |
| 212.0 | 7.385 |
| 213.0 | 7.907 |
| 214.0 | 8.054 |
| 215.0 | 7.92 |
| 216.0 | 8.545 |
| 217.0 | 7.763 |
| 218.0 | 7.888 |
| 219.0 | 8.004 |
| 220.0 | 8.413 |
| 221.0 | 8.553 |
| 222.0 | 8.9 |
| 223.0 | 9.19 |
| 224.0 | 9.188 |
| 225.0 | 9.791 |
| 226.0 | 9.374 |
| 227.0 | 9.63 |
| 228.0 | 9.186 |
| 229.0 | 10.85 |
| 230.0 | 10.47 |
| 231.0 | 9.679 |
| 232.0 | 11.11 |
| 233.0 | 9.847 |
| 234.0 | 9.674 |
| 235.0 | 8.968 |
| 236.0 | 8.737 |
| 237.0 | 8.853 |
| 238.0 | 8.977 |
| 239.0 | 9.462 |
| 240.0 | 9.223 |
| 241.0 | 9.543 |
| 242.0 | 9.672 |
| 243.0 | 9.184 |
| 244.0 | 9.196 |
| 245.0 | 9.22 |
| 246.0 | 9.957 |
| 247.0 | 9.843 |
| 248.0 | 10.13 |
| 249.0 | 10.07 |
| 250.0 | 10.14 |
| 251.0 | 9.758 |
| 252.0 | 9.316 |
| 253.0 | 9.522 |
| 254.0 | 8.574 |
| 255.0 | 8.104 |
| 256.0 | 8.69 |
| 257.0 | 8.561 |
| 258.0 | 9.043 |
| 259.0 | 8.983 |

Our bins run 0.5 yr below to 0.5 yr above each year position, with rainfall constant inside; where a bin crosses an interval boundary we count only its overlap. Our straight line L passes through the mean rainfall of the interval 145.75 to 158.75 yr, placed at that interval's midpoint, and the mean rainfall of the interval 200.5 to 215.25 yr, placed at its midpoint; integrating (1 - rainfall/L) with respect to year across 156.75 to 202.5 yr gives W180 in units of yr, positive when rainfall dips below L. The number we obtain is 4.9 yr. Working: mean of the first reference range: 12.4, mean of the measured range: 9.07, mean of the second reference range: 7.77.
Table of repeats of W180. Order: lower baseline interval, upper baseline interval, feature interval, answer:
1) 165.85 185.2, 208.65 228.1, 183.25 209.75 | 3.2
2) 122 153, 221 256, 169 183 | 1.7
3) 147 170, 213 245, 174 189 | 3.5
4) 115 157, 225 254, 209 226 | 2.6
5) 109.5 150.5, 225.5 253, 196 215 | 3.9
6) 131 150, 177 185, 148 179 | -5.0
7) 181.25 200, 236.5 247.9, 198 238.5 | 0.2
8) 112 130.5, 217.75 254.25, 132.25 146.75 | -2.0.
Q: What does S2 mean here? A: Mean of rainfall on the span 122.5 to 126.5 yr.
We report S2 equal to 10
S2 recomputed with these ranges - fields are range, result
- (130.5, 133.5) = 10.1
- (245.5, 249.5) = 10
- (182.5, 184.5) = 7.68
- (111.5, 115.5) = 8.38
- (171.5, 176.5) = 9.35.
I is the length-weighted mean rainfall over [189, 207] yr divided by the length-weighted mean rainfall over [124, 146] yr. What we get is 0.7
